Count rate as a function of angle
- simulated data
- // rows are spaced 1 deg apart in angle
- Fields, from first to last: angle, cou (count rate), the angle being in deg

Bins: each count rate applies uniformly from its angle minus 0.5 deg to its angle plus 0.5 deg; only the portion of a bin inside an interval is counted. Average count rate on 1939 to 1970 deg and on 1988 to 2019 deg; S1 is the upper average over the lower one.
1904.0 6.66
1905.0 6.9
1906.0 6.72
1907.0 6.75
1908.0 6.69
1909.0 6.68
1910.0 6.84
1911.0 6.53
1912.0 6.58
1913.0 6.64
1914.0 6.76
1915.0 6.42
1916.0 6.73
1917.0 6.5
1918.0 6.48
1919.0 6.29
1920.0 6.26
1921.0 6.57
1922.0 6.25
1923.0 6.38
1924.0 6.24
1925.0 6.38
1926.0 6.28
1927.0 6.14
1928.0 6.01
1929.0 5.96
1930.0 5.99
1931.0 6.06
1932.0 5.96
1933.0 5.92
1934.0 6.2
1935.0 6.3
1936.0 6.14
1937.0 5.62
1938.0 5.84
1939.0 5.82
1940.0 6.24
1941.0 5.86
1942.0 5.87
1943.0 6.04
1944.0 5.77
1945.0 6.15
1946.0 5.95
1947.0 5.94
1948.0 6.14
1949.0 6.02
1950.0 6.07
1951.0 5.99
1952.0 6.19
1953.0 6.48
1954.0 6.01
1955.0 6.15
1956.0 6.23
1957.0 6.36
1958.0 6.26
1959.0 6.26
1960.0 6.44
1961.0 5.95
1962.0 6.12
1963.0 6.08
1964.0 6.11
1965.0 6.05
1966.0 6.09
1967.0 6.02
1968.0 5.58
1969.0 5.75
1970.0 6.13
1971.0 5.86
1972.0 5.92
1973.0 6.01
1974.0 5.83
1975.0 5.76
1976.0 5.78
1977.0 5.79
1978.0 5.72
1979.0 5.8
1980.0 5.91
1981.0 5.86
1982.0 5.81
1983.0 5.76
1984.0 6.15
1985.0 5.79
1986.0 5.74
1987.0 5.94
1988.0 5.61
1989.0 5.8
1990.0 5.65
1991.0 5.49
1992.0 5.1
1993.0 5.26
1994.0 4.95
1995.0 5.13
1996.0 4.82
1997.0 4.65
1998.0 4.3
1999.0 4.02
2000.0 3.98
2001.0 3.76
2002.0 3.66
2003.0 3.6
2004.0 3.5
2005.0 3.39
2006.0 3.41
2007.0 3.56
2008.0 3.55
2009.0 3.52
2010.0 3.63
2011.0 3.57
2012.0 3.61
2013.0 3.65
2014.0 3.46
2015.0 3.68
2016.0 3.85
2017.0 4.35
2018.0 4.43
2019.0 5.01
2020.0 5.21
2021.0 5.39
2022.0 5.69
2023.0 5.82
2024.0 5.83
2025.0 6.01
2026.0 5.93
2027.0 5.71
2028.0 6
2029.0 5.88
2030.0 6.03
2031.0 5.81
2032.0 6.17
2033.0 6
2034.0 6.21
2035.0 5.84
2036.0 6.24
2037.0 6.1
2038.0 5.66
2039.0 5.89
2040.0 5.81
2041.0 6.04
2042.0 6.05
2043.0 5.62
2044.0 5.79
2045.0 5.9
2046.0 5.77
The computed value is 0.69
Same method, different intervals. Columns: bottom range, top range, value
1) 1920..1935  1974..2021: 0.77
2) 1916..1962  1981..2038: 0.81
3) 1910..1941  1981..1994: 0.90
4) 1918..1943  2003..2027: 0.71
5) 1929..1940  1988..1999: 0.85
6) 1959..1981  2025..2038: 1.01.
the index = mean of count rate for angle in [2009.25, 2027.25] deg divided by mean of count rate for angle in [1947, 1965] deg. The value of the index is 0.8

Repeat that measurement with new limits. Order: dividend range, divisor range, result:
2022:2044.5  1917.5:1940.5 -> 0.96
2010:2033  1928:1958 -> 0.83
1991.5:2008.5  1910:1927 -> 0.64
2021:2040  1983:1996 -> 1.07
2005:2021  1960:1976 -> 0.66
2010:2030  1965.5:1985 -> 0.83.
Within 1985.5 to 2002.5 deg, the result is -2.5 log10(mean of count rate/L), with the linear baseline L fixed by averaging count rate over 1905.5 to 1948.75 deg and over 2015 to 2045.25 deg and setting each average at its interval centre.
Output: 0.19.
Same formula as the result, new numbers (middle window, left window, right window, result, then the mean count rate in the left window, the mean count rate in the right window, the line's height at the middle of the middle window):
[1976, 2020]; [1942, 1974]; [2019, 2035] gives 0.26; 6.06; 5.82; 5.92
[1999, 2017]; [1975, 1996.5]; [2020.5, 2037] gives 0.50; 5.62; 5.92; 5.77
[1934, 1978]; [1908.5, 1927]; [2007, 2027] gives -0.05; 6.48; 4.54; 5.73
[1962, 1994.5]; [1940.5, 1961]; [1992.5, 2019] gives -0.15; 6.11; 3.99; 5.05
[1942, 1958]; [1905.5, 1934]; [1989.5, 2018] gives -0.10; 6.39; 4.12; 5.57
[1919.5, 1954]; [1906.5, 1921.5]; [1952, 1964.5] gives 0.05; 6.58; 6.2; 6.39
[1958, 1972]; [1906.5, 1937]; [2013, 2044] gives -0.01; 6.35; 5.5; 6.01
